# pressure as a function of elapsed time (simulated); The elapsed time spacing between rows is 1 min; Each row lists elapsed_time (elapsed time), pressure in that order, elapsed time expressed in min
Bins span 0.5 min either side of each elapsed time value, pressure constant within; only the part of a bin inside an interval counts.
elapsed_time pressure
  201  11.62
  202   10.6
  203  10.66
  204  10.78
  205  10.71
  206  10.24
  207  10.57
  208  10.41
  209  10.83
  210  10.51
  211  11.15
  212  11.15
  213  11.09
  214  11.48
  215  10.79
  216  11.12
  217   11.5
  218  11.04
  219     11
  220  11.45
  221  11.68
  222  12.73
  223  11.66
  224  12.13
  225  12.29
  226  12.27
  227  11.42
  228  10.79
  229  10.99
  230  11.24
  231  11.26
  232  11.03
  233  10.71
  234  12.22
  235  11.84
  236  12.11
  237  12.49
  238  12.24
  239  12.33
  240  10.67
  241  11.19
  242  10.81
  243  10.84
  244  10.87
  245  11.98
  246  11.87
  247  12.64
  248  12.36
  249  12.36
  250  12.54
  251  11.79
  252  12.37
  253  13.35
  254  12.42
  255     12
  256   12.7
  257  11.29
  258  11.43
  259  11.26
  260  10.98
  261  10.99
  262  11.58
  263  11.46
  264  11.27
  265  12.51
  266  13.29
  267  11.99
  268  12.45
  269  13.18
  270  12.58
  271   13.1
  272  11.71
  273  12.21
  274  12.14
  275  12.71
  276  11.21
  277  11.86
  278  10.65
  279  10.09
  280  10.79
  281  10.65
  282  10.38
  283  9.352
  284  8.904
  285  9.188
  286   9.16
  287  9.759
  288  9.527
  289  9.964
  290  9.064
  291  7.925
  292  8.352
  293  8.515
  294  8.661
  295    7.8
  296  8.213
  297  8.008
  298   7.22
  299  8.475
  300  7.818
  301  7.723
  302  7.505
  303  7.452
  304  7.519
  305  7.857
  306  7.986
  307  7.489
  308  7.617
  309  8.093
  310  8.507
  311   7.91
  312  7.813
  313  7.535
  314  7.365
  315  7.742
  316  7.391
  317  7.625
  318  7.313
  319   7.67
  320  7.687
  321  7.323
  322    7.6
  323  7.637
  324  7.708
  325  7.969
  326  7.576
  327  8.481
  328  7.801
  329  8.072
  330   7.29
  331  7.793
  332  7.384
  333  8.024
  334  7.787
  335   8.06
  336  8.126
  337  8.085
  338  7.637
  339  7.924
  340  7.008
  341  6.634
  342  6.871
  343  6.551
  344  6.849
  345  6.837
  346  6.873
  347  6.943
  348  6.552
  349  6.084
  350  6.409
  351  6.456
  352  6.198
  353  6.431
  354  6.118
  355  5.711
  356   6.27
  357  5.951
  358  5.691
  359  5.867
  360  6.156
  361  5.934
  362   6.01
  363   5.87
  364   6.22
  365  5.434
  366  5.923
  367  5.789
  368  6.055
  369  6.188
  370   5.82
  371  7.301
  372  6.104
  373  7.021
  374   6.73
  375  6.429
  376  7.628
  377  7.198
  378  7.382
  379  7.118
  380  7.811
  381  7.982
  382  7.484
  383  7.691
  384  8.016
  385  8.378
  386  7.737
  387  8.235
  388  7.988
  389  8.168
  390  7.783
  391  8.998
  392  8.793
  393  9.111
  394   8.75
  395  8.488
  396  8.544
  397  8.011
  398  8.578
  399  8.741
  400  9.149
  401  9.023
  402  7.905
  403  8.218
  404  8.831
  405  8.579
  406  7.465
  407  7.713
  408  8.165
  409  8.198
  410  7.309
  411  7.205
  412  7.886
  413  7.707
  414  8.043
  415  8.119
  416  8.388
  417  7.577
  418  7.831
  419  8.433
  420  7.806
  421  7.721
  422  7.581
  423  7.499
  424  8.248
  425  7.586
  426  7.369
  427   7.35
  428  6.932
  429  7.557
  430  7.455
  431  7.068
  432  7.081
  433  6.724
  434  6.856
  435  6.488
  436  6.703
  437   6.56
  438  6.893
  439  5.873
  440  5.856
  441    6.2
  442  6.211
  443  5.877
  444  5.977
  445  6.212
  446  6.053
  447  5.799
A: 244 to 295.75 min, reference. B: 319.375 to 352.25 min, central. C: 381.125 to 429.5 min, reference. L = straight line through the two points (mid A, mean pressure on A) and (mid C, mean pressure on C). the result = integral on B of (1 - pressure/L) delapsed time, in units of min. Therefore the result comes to 7.8 min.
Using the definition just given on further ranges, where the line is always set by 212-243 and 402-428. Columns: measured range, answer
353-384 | 7.9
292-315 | 4.9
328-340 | 2.1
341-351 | 2.8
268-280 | -1.5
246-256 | -1.2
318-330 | 2.4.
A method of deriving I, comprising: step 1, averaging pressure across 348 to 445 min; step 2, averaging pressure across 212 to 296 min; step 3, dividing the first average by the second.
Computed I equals 0.64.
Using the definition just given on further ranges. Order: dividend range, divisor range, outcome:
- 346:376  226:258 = 0.53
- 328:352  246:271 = 0.60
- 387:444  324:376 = 1.13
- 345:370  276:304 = 0.68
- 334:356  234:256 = 0.57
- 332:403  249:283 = 0.61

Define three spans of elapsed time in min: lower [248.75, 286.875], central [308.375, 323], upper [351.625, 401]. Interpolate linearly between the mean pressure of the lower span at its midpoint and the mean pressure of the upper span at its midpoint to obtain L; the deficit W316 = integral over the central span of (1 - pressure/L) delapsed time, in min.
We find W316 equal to 3.0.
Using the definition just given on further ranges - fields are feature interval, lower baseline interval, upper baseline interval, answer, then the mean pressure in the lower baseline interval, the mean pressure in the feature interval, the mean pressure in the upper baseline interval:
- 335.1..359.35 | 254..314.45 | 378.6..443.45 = 5.9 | 9.9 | 6.7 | 7.72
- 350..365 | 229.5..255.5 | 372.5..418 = 4.9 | 11.8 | 6.05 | 8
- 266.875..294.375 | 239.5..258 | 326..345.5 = -0.6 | 11.9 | 10.6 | 7.54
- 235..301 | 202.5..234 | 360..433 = -4.6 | 11.2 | 10.9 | 7.57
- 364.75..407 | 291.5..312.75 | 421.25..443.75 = -2.5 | 7.93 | 7.69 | 6.91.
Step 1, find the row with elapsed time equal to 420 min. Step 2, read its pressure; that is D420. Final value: 7.806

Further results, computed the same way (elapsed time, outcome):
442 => 6.211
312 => 7.813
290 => 9.064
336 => 8.126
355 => 5.711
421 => 7.721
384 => 8.016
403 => 8.218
